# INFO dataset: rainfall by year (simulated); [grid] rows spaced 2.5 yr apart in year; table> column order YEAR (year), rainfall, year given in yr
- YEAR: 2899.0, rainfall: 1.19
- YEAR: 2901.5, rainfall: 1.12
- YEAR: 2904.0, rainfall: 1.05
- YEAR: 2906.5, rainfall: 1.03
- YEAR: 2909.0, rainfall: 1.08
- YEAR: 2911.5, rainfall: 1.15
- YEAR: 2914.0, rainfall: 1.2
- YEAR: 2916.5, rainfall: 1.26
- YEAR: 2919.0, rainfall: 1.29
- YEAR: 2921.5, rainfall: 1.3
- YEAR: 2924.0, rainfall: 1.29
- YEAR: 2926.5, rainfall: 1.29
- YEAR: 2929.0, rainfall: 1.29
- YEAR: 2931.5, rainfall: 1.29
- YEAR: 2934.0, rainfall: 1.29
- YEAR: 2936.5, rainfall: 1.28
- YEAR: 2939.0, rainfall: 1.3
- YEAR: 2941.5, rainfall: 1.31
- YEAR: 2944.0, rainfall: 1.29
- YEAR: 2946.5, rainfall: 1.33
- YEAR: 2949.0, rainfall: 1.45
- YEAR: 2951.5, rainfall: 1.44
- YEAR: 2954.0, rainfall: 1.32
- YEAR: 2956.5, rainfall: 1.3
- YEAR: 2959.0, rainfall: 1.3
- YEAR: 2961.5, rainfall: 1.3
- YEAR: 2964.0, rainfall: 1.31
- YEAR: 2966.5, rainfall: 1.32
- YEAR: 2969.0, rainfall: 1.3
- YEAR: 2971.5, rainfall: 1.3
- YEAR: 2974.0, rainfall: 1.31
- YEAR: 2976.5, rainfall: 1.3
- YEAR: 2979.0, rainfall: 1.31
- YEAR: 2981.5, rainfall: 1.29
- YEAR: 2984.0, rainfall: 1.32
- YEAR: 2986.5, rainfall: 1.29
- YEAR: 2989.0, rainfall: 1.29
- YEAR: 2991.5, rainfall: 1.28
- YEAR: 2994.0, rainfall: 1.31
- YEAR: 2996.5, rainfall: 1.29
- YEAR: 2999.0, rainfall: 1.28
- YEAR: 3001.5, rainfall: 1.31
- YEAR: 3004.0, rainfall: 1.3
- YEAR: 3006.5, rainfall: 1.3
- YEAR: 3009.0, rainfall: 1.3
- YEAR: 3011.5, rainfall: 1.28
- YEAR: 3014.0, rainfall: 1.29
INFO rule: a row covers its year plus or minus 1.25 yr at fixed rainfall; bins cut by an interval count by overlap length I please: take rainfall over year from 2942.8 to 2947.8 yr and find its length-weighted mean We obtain 1.31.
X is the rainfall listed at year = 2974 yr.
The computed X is 1.31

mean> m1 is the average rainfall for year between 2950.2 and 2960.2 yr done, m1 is 1.34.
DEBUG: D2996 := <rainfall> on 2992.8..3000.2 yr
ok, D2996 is 1.29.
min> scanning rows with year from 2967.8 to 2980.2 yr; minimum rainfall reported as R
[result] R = 1.3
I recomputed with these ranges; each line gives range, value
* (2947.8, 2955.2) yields 1.4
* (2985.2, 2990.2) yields 1.29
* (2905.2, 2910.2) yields 1.05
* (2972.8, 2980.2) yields 1.31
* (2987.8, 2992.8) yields 1.29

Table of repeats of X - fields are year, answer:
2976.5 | 1.3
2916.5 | 1.26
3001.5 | 1.31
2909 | 1.08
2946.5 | 1.33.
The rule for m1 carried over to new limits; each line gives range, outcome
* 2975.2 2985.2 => 1.3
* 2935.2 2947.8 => 1.3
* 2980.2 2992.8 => 1.29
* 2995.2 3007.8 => 1.3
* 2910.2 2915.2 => 1.17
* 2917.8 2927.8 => 1.29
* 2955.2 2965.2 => 1.3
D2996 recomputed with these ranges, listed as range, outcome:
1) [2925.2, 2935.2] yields 1.29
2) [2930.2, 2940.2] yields 1.29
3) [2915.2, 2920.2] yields 1.27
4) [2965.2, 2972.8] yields 1.31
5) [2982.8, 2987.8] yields 1.3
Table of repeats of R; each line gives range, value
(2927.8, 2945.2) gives 1.28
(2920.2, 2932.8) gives 1.29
